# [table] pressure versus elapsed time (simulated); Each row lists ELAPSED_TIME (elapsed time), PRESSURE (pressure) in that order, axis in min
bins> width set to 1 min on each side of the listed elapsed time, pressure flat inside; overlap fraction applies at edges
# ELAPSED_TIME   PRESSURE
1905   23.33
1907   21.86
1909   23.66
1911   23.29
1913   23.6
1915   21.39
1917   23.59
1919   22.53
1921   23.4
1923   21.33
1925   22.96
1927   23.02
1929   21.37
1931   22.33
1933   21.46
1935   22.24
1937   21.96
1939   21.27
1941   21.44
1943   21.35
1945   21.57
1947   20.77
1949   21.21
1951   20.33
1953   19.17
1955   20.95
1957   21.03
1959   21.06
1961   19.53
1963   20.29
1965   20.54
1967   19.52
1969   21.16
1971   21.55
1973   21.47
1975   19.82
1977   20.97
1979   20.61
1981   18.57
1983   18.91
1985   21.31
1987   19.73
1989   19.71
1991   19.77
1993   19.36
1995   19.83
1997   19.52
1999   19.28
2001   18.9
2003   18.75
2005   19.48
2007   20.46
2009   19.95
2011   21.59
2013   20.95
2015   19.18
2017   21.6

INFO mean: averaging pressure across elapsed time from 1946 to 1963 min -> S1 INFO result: 20.5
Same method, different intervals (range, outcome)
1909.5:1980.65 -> 21.4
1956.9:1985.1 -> 20.4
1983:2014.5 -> 19.9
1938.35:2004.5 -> 20.3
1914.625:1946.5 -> 22.1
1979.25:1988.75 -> 19.7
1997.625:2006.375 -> 19.2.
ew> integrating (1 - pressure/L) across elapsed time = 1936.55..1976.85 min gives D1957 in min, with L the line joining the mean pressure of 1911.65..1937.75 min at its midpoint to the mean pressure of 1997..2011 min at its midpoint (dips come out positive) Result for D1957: 0.94 min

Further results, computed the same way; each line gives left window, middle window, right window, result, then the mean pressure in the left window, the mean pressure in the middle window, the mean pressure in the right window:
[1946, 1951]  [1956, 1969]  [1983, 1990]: 0.1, 20.9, 20.4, 20.1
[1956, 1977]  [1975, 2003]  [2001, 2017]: 0.9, 20.6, 19.7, 20.1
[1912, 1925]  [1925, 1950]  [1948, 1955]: -0.5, 22.7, 21.7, 20.3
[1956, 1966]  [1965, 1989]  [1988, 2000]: -0.3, 20.5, 20.3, 19.6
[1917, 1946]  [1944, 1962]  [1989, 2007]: 0.5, 22.1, 20.6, 19.4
